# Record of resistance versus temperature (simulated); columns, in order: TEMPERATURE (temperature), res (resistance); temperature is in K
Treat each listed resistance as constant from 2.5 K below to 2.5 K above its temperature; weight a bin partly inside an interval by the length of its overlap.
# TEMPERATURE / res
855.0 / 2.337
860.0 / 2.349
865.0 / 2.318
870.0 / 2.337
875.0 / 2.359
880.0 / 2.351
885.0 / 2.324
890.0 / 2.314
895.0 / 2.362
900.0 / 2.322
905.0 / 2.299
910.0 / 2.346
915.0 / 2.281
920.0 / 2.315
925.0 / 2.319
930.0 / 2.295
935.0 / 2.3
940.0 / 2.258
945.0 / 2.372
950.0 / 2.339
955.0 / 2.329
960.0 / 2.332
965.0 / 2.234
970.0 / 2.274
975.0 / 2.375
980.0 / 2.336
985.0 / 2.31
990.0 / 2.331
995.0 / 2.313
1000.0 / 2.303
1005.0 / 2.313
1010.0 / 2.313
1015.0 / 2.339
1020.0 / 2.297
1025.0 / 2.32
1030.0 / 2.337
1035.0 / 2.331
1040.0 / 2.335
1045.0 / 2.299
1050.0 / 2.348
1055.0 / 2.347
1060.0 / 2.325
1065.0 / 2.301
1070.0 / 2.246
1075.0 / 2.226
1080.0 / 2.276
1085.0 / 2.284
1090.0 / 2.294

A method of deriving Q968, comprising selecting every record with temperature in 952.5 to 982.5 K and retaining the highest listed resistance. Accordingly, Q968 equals 2.375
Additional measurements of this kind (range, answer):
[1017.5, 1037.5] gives 2.337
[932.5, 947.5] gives 2.372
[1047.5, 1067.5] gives 2.348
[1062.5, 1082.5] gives 2.301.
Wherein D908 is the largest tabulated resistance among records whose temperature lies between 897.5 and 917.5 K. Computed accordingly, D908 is 2.346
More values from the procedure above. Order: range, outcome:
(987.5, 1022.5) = 2.339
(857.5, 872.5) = 2.349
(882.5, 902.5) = 2.362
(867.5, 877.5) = 2.359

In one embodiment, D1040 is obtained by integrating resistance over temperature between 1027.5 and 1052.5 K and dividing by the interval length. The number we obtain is 2.33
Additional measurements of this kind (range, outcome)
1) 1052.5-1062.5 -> 2.34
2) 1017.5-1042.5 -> 2.32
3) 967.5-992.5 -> 2.33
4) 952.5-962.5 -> 2.33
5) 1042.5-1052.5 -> 2.32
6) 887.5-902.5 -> 2.33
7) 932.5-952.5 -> 2.32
